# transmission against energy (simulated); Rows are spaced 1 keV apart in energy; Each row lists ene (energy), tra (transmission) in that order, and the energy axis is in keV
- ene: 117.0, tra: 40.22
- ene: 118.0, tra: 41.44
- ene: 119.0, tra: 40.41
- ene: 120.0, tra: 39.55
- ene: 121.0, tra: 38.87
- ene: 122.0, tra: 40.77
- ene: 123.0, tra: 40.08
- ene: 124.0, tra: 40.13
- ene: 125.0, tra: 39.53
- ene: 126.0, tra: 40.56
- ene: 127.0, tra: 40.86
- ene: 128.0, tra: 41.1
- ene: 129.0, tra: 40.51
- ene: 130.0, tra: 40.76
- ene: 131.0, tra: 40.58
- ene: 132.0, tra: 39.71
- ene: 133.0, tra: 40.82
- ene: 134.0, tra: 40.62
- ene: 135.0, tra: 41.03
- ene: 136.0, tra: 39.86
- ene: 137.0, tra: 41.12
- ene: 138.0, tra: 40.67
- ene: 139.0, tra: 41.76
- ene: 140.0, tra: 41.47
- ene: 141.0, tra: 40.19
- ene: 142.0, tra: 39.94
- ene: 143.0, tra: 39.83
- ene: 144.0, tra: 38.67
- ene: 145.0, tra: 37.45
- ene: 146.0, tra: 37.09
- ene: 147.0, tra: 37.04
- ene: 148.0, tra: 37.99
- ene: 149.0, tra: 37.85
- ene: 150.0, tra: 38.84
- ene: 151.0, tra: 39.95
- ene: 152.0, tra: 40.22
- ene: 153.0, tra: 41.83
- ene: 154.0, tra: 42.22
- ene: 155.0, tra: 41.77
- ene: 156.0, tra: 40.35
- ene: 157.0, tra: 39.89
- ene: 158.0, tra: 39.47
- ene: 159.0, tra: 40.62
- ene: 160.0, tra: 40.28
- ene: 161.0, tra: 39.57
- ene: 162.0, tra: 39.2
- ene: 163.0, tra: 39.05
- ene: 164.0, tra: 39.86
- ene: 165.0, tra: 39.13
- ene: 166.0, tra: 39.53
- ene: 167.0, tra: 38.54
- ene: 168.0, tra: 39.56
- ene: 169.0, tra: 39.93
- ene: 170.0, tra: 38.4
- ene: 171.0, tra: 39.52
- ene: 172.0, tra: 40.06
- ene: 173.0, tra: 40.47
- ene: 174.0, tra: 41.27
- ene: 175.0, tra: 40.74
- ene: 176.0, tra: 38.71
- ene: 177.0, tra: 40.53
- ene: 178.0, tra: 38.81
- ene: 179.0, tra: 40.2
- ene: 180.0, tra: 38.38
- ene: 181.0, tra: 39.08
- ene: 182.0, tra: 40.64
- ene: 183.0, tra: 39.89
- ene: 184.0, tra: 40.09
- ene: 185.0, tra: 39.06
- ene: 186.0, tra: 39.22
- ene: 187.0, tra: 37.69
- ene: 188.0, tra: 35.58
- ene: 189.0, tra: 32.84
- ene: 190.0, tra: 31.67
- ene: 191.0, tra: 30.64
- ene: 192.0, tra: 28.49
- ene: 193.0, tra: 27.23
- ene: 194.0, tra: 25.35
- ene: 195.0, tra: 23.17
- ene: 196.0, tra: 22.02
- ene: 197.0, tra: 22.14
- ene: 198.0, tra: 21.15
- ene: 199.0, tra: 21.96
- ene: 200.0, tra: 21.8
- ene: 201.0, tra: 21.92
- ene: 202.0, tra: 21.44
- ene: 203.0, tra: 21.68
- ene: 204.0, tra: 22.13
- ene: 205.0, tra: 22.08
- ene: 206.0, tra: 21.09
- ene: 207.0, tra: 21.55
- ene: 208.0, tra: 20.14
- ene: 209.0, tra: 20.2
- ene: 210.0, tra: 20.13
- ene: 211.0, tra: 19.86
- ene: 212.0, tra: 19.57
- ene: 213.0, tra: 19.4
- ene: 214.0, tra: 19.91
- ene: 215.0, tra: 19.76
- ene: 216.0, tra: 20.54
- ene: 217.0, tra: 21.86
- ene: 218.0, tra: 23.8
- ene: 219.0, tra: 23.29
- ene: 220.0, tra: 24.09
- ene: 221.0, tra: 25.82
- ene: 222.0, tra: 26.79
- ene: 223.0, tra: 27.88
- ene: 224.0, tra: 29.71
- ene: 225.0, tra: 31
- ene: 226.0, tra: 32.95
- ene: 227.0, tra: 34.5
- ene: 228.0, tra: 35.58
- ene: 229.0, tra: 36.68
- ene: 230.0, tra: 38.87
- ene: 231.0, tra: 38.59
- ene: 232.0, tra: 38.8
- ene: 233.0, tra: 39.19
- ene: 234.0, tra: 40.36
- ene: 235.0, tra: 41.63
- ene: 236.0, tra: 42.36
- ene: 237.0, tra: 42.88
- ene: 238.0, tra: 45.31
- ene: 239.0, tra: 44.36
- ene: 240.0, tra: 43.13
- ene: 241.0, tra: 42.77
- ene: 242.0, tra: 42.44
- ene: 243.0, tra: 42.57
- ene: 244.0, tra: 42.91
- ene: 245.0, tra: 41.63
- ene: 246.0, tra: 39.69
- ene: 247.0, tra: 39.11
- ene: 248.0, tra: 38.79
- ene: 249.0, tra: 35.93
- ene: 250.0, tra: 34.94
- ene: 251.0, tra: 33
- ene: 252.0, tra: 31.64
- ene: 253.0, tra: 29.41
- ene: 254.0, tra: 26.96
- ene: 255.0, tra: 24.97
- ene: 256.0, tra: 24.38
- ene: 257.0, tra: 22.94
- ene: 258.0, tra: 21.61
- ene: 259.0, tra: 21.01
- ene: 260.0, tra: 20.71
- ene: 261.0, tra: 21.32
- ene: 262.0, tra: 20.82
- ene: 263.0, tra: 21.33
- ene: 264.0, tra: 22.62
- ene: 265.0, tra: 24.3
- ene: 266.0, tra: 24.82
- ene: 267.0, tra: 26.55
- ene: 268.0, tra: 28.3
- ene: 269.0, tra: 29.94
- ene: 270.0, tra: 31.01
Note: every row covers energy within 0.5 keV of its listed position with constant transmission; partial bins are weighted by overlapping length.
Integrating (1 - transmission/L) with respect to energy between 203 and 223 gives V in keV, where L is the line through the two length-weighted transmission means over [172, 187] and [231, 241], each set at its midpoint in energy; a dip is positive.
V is 9.3 keV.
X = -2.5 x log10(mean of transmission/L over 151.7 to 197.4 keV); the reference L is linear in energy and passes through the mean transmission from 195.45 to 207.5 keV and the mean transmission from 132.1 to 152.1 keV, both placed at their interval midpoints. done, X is -0.24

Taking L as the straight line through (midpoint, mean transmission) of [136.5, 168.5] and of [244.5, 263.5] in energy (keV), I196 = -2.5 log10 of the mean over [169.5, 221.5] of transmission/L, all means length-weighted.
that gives 0.22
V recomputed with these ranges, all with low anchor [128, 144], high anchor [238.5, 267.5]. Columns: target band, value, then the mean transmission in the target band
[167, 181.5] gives -0.8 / 39.7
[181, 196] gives 1.2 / 33.5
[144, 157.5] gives 0.0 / 39.4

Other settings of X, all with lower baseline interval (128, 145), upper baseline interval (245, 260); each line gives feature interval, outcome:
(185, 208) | 0.32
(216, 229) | 0.17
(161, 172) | -0.04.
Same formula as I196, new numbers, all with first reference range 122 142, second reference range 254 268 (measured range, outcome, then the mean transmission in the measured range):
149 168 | -0.083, 39.9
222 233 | -0.234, 34.3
